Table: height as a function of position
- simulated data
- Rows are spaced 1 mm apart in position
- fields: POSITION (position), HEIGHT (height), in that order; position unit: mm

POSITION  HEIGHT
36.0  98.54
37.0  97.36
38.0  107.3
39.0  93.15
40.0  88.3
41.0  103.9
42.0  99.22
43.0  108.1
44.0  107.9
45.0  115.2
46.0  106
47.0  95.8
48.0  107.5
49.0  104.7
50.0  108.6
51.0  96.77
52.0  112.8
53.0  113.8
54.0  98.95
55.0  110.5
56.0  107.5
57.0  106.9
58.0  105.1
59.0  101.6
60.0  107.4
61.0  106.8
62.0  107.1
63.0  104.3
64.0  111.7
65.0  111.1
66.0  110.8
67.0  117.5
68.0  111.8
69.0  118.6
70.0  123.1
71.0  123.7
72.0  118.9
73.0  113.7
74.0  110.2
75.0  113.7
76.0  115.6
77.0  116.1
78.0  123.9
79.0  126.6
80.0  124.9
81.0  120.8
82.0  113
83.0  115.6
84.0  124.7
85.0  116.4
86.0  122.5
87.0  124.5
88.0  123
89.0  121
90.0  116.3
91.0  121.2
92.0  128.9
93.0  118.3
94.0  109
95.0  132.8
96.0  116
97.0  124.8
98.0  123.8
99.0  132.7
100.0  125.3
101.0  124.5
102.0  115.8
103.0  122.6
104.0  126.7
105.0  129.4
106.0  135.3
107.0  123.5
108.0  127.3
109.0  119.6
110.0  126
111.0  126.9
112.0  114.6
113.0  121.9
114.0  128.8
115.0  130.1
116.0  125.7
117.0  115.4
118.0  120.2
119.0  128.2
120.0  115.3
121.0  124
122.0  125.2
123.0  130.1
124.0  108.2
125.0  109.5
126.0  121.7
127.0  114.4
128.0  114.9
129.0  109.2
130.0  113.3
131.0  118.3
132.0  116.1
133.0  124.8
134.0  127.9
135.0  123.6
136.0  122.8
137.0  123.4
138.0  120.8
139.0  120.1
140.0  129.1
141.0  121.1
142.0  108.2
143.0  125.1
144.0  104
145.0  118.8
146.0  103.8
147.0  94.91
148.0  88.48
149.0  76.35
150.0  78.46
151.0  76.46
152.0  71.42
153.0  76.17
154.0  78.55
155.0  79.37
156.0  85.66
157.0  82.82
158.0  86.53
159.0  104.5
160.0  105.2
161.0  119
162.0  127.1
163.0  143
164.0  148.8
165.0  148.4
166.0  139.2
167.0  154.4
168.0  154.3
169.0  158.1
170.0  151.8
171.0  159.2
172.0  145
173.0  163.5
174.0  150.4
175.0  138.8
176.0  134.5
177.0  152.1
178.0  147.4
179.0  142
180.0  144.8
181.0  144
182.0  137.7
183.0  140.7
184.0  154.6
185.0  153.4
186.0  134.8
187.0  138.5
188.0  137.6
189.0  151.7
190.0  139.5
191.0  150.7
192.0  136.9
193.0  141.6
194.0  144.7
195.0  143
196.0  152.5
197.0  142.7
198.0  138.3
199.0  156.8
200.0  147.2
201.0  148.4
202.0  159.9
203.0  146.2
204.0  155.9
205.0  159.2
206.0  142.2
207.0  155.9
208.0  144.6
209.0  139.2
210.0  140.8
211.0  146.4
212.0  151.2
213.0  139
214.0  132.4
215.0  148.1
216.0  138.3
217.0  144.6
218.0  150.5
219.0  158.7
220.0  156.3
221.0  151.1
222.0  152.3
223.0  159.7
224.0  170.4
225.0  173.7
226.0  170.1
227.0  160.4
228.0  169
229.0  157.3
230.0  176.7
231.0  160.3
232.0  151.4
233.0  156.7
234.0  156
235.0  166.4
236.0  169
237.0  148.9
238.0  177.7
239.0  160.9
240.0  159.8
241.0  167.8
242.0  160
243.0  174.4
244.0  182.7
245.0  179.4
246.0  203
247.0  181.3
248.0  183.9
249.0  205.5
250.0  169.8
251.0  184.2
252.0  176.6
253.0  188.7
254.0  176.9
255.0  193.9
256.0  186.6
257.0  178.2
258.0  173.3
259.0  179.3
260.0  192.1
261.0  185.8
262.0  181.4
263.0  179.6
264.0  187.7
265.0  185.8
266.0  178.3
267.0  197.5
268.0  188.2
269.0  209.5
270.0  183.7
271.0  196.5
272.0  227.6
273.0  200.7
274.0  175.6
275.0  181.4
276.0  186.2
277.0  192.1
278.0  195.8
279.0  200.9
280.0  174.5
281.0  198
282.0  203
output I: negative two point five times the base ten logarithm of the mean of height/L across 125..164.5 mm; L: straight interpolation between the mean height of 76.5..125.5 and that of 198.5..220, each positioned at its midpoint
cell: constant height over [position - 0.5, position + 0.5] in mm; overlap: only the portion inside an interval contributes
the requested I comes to 0.22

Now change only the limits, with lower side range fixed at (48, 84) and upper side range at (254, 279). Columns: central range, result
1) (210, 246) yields 0.10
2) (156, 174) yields 0.13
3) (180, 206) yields 0.10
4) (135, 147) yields 0.20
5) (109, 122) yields 0.07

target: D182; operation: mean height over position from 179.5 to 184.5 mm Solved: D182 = 144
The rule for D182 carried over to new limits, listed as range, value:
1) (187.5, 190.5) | 143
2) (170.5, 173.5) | 156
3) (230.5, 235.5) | 158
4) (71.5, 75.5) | 114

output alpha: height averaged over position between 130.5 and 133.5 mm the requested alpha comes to 120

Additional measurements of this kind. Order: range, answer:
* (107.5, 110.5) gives 124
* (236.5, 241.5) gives 163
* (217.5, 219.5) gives 155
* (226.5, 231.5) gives 165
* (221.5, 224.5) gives 161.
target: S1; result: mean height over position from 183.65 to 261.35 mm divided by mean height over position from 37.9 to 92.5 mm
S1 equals 1.43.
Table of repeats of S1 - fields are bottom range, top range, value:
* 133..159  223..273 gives 1.75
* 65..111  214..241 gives 1.31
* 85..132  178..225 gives 1.21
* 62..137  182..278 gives 1.37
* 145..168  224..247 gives 1.60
